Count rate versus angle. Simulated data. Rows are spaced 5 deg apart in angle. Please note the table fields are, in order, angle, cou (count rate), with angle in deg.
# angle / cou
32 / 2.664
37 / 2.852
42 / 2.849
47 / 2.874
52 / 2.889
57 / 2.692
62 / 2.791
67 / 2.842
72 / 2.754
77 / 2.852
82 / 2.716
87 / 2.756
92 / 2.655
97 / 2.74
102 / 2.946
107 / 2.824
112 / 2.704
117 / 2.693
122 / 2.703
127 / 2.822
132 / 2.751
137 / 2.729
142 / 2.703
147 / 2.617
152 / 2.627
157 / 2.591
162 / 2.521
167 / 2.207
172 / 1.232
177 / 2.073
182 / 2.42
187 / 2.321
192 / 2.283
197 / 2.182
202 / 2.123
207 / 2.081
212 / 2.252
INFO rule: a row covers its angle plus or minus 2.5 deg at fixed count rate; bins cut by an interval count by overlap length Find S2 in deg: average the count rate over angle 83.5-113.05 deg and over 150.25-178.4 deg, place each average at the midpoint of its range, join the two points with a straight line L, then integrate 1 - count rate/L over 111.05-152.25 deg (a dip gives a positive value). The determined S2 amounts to -3.80 deg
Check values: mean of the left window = 2.77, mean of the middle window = 2.71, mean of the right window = 2.2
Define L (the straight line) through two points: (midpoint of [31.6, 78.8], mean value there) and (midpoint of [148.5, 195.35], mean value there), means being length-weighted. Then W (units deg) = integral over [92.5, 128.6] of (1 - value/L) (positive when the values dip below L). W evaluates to -3.1 deg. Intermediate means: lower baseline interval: 2.81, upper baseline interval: 2.26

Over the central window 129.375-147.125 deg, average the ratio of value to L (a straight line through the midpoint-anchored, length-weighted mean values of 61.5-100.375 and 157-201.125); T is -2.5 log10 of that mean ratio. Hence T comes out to -0.12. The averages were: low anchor 2.77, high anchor 2.18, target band 2.71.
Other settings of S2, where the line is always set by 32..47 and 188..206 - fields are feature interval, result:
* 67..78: -0.46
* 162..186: 2.38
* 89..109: -1.58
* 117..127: -0.94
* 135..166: -2.95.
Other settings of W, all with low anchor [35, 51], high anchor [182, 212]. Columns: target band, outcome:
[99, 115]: -1.4 deg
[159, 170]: 0.2 deg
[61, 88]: -0.6 deg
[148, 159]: -1.0 deg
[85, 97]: -0.2 deg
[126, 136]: -1.1 deg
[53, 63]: 0.2 deg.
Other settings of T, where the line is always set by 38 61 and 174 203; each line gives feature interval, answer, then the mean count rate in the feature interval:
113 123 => -0.07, 2.7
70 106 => -0.05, 2.78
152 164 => -0.10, 2.57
